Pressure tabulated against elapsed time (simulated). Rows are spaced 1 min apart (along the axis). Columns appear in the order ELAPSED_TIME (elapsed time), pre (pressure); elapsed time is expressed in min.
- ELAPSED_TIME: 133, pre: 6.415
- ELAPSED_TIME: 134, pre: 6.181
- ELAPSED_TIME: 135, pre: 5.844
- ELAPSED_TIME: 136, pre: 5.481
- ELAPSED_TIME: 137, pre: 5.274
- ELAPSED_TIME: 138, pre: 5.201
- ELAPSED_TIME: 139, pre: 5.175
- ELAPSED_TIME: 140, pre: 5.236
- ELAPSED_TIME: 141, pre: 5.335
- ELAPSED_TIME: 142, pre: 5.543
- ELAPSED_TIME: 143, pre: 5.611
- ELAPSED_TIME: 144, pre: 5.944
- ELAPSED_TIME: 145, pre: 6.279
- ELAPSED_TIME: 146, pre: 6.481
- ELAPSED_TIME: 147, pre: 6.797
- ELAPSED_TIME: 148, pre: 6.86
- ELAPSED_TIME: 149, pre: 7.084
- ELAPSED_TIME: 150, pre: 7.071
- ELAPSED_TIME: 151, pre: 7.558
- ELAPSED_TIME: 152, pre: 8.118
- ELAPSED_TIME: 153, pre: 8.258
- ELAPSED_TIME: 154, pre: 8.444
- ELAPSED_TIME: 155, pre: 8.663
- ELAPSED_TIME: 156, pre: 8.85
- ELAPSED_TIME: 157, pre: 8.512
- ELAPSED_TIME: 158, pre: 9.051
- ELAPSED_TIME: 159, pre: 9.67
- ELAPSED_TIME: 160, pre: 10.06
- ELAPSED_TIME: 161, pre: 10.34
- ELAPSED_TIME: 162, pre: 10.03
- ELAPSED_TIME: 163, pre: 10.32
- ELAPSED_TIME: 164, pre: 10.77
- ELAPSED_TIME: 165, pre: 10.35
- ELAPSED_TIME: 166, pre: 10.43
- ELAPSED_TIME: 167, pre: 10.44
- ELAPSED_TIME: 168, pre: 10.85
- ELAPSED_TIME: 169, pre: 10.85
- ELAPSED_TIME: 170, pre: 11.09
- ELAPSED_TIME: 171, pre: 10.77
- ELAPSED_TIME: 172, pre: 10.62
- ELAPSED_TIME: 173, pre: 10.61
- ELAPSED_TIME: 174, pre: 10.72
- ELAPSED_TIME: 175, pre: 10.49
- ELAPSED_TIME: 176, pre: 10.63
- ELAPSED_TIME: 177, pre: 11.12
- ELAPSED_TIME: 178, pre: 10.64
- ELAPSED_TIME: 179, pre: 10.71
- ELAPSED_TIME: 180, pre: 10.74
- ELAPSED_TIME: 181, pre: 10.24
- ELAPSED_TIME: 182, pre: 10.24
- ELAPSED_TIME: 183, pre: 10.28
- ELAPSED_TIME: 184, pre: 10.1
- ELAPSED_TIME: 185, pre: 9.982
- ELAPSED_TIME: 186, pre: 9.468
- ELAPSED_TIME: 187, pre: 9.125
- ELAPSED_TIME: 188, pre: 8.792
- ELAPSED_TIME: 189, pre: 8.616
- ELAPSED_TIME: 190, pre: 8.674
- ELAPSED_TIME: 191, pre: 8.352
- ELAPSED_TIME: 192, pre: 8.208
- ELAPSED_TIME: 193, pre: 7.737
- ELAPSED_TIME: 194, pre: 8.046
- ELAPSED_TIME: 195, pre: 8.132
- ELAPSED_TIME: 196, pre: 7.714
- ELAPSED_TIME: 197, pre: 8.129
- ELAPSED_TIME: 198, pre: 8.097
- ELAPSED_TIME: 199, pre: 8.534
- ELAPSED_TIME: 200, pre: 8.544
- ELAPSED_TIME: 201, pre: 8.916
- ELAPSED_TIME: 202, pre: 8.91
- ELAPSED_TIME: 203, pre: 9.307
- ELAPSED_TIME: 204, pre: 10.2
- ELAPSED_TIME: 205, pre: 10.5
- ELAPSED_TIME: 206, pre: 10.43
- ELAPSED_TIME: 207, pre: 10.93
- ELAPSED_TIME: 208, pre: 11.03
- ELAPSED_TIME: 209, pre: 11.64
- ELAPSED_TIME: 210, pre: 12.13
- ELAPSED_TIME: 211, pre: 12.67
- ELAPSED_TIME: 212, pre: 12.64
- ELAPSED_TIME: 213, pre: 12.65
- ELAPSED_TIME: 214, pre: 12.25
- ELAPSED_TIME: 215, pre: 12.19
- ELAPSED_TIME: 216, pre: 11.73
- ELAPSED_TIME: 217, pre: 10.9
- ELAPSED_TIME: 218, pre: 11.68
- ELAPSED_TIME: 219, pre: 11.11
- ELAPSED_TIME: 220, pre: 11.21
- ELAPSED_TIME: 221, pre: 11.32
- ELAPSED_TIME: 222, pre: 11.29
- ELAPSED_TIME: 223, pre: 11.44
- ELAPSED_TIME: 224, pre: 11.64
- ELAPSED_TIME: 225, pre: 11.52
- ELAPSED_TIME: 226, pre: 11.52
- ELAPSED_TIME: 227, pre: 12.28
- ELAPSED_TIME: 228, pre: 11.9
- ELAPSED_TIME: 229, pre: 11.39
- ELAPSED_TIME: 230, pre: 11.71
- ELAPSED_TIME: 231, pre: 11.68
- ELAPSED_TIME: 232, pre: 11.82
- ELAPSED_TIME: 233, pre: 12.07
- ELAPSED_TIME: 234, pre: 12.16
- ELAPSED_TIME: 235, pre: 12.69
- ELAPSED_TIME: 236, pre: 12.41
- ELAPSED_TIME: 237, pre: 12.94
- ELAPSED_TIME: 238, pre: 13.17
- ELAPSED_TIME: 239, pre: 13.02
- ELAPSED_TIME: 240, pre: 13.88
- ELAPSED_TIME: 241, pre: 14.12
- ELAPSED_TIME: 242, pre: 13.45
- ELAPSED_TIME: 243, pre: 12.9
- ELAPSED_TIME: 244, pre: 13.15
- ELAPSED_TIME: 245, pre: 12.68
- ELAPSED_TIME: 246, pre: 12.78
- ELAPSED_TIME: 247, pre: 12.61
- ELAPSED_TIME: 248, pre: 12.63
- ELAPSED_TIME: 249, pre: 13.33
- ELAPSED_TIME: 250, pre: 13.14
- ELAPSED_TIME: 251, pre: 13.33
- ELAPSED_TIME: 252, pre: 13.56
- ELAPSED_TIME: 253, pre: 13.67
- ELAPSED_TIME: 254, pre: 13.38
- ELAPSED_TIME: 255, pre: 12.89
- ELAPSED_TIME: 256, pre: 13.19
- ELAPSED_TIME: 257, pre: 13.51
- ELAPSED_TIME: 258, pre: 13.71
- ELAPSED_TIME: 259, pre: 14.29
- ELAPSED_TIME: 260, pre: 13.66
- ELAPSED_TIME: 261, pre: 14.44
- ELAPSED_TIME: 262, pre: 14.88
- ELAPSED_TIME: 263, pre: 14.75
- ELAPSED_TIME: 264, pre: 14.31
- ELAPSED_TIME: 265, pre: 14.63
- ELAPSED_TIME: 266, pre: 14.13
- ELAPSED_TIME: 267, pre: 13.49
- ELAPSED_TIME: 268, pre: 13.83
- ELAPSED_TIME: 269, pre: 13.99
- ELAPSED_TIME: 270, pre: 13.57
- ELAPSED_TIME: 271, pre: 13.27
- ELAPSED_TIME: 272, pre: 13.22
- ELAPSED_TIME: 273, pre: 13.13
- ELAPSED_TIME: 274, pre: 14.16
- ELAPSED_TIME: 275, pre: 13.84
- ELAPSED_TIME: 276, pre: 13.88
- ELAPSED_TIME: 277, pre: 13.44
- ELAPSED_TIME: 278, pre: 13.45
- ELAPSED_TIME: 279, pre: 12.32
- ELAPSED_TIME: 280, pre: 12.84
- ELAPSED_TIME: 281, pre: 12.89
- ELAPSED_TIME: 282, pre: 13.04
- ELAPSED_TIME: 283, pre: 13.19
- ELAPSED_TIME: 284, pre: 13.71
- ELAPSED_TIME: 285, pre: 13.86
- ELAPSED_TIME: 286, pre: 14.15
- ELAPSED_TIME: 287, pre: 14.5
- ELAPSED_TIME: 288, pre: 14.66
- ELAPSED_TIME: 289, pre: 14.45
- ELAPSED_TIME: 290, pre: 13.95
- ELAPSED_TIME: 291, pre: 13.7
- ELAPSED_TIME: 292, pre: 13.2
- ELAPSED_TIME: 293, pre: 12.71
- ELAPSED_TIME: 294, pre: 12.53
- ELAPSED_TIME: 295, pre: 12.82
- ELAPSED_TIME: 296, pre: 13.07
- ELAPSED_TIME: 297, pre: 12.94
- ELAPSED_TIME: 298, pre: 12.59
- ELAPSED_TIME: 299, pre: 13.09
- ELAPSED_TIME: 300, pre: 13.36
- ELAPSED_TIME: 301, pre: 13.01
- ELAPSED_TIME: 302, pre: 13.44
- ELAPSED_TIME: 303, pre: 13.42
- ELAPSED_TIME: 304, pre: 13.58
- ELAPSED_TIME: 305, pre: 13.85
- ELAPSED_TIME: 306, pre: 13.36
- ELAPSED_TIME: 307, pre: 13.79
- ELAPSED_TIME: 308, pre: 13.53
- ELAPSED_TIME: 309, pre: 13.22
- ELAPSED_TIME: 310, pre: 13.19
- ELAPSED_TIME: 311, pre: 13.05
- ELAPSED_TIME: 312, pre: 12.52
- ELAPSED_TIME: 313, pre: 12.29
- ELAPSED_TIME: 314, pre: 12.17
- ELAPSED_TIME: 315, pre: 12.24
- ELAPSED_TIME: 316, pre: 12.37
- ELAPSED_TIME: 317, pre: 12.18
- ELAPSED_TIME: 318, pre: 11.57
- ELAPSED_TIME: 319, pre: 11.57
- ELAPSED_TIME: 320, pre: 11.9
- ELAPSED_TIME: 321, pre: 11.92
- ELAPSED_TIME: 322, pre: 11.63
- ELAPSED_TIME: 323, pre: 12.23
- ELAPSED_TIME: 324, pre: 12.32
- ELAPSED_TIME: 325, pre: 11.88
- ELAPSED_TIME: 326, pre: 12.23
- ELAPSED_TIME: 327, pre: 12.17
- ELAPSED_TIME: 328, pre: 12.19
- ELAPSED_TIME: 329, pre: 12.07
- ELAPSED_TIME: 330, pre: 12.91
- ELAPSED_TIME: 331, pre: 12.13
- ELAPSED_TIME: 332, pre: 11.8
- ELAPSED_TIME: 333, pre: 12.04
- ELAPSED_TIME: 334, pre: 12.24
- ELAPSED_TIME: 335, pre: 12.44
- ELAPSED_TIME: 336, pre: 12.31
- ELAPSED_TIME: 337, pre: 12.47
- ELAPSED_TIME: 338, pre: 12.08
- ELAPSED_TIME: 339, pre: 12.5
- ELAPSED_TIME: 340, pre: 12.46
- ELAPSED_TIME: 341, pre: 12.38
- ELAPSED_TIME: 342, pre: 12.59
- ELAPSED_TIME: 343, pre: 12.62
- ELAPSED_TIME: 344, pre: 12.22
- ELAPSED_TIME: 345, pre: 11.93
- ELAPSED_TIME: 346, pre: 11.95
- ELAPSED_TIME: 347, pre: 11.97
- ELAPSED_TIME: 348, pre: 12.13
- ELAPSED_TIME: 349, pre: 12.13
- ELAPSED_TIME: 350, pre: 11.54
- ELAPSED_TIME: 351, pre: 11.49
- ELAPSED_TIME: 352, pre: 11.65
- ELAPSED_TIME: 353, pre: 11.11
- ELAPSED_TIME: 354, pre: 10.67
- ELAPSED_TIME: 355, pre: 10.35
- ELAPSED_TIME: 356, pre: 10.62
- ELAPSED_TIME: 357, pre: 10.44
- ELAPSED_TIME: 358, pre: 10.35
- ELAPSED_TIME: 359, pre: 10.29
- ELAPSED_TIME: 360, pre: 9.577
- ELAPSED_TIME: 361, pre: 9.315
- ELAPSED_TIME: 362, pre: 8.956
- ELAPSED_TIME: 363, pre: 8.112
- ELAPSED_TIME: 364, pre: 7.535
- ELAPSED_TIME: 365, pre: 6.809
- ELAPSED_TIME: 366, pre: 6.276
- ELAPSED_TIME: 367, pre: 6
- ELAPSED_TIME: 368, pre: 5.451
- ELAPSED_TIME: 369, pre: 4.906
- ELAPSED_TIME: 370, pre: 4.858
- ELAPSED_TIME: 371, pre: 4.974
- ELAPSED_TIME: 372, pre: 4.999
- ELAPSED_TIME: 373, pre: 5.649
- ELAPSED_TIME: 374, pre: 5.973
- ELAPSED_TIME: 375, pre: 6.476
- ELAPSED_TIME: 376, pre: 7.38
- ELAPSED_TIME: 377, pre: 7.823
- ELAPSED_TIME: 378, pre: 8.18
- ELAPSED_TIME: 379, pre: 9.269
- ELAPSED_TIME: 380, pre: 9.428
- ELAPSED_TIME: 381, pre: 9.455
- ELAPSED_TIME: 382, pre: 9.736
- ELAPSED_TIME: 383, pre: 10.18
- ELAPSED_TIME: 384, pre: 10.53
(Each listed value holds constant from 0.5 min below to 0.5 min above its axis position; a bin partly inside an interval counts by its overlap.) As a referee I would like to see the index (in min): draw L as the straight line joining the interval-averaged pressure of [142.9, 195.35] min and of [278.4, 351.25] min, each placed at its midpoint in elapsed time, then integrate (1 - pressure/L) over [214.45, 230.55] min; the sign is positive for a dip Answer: -1.6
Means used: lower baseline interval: 9.23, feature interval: 11.6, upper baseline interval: 12.7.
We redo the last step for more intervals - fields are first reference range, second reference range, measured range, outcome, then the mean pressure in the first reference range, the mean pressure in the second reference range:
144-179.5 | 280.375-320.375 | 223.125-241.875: -1.7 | 9.37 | 13.1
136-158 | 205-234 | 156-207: -4.3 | 6.8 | 11.7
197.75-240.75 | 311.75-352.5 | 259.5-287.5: -4.7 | 11.4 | 12.1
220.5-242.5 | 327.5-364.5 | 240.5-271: -3.9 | 12.2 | 11.4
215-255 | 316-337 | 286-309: -2.4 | 12.4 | 12.1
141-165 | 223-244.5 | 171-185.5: -1.7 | 8.09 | 12.4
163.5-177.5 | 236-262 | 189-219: 4.7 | 10.7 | 13.3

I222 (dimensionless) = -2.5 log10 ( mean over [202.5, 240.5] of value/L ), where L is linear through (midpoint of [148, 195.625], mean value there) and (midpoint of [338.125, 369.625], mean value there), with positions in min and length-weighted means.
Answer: -0.21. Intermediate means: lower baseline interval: 9.54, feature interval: 11.8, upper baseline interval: 10.2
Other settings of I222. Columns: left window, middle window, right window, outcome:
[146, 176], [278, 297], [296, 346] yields -0.132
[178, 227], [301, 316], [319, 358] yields -0.137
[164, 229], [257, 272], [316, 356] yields -0.247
